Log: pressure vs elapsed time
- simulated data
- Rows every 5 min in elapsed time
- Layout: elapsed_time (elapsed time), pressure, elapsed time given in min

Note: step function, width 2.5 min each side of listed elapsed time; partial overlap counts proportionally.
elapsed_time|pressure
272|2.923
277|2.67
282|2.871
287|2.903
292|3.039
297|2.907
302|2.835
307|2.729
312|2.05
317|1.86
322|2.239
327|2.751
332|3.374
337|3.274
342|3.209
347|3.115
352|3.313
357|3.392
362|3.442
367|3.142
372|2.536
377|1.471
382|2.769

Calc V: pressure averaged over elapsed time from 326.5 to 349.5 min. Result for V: 3.18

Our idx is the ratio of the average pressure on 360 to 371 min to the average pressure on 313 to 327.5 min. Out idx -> 1.45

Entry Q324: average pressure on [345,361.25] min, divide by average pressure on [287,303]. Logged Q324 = 1.1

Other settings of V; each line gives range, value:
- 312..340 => 2.65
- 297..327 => 2.42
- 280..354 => 2.83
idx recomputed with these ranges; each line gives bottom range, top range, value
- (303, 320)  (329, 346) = 1.43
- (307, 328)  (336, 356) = 1.44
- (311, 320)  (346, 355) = 1.66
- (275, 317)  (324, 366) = 1.19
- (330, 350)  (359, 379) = 0.83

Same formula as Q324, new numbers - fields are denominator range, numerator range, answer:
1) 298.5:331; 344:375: 1.27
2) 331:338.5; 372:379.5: 0.55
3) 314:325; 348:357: 1.59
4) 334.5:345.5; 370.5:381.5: 0.65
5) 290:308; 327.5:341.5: 1.12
